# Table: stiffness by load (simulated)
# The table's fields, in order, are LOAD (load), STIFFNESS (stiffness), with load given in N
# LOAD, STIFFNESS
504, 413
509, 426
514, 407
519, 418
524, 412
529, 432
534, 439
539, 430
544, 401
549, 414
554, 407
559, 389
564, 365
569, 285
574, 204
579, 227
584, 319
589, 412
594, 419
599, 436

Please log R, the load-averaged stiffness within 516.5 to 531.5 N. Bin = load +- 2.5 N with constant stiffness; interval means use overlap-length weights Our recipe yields 421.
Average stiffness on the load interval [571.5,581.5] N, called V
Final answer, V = 216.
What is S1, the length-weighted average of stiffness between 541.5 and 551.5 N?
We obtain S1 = 408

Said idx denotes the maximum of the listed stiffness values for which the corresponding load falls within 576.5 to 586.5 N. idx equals 319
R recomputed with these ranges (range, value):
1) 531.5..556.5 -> 418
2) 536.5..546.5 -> 416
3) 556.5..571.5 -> 346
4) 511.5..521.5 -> 412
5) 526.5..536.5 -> 436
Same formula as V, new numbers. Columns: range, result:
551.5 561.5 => 398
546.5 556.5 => 410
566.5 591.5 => 289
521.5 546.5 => 423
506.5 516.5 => 416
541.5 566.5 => 395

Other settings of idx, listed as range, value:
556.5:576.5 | 389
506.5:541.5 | 439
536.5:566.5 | 430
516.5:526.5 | 418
